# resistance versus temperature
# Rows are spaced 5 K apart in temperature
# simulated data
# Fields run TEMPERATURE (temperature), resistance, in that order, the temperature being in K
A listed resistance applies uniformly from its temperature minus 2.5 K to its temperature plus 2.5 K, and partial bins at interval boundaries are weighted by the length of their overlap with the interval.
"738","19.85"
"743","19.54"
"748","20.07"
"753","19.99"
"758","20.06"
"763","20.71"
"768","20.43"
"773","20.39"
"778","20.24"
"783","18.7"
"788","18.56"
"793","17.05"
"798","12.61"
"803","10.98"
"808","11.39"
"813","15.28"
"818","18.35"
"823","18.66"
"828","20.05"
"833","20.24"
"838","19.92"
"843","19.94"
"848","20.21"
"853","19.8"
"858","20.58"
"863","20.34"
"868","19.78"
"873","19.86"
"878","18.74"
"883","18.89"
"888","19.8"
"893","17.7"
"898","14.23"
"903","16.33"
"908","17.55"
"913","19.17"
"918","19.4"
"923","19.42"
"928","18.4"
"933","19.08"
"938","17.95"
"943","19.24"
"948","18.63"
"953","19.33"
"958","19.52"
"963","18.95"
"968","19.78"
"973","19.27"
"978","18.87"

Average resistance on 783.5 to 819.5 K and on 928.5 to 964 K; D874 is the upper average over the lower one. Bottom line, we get 1.26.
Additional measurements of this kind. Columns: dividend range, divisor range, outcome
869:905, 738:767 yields 0.90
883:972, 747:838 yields 1.03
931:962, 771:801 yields 1.07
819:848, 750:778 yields 0.97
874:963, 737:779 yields 0.92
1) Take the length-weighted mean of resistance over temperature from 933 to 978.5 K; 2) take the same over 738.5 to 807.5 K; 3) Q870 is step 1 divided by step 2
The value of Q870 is 1.05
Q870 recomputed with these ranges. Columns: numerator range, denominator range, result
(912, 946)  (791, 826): 1.27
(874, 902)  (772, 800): 1.00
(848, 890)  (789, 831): 1.26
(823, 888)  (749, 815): 1.13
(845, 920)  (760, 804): 1.05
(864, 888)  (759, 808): 1.11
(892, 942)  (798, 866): 1.00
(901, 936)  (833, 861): 0.92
